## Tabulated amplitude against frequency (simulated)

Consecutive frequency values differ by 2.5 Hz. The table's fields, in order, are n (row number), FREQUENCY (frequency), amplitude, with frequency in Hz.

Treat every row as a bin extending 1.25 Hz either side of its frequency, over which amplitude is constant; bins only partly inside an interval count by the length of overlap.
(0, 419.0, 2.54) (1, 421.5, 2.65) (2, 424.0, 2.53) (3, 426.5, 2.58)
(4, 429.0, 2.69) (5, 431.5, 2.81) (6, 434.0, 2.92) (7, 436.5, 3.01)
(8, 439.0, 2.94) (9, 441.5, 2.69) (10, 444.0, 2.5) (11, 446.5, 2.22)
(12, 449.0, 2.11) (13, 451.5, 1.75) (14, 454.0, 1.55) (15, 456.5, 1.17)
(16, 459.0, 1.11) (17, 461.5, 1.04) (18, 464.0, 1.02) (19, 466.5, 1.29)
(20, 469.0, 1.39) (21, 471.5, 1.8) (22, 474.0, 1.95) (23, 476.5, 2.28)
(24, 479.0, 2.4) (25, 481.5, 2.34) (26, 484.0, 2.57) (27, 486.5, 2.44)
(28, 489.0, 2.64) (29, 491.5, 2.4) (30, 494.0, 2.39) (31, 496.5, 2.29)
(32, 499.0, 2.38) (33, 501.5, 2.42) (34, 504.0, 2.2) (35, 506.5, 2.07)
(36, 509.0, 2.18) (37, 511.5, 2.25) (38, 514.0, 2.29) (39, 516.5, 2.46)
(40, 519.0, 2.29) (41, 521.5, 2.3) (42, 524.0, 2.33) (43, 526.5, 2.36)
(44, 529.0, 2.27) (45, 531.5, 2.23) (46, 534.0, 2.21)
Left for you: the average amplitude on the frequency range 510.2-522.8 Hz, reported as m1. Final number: 2.32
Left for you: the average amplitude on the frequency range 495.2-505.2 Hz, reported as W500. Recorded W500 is 2.32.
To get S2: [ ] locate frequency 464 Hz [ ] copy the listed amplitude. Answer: 1.02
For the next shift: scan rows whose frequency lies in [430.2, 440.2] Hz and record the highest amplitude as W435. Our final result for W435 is 3.01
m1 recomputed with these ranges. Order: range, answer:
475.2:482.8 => 2.34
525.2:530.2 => 2.32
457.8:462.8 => 1.07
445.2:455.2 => 1.91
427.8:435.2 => 2.81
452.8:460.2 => 1.28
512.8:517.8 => 2.38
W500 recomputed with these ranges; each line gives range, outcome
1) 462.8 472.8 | 1.38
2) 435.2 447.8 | 2.67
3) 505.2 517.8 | 2.25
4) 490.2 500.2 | 2.37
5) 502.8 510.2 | 2.15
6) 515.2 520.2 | 2.38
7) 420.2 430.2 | 2.61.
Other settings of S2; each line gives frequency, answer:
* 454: 1.55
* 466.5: 1.29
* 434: 2.92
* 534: 2.21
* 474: 1.95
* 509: 2.18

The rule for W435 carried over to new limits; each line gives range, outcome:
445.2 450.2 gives 2.22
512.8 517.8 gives 2.46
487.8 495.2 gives 2.64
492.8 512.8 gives 2.42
